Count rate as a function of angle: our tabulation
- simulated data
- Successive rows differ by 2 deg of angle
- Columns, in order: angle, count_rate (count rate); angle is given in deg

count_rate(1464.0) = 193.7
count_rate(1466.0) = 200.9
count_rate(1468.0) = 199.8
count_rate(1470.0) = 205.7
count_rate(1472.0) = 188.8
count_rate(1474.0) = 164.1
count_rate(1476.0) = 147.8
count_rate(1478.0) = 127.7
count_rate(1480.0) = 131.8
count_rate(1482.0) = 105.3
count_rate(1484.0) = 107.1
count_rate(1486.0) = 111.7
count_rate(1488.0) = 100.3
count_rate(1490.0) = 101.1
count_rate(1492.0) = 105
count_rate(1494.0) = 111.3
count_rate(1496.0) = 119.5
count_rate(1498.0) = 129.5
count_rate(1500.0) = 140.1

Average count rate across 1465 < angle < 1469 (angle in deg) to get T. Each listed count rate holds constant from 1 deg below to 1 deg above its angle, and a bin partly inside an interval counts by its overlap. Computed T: 200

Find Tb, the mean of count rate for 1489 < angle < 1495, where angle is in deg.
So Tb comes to 106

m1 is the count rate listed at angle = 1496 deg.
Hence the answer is 119.5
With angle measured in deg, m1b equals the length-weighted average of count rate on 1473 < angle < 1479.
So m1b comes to 147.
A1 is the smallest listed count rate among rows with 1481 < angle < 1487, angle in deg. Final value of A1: 105.3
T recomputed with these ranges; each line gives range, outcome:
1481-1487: 108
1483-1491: 105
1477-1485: 118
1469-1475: 186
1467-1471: 203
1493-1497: 115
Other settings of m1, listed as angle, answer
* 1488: 100.3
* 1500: 140.1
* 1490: 101.1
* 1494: 111.3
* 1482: 105.3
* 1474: 164.1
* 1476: 147.8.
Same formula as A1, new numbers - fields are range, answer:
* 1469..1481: 127.7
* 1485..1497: 100.3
